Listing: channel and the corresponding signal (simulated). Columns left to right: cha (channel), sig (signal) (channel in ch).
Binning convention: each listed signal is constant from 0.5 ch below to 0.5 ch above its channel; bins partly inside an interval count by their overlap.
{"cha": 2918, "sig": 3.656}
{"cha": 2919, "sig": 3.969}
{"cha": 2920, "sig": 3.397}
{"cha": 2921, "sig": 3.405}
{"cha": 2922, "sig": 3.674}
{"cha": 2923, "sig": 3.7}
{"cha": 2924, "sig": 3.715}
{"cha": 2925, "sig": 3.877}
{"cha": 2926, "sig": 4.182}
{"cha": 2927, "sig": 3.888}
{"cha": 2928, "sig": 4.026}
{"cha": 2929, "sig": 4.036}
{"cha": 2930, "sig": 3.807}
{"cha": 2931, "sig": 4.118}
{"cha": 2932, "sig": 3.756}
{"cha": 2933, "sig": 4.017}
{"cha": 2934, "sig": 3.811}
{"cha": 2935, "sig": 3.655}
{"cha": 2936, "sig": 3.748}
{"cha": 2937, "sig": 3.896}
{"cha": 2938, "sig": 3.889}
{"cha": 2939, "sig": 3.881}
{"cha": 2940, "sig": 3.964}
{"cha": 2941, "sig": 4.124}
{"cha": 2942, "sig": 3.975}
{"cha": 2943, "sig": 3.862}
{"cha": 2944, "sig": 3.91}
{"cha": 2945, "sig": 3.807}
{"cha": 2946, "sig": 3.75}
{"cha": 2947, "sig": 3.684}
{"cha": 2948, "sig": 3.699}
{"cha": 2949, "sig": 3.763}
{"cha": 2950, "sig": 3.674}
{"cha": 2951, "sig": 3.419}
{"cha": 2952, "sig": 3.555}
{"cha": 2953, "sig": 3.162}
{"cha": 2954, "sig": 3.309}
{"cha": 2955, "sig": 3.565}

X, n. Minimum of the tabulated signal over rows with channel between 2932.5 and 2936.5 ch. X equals 3.655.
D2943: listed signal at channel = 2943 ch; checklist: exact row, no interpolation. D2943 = 3.862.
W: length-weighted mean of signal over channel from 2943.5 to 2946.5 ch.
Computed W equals 3.82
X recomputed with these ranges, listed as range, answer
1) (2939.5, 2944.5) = 3.862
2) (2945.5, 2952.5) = 3.419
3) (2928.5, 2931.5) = 3.807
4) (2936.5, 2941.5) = 3.881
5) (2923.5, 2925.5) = 3.715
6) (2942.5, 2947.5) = 3.684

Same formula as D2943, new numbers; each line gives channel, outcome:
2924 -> 3.715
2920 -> 3.397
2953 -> 3.162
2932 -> 3.756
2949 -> 3.763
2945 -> 3.807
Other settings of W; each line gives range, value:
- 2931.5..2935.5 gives 3.81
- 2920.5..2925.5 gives 3.67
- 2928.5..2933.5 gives 3.95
